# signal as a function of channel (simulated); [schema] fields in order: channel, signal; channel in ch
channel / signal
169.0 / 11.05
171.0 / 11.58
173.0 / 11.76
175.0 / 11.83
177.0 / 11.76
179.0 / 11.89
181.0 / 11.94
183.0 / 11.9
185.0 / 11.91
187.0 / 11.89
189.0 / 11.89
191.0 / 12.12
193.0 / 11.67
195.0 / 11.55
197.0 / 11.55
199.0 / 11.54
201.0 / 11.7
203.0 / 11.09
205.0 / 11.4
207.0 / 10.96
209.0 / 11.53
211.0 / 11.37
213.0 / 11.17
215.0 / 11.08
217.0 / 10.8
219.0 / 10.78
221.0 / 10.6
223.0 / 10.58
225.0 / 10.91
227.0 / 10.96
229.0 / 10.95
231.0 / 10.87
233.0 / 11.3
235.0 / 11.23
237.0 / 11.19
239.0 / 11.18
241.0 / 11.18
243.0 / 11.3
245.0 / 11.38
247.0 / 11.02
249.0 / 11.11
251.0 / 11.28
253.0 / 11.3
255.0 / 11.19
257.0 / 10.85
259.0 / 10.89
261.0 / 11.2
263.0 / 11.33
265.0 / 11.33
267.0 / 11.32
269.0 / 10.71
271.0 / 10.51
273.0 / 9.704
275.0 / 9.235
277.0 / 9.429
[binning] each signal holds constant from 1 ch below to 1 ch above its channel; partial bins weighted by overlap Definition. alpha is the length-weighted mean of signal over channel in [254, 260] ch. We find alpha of 11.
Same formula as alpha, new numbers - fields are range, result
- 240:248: 11.2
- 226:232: 10.9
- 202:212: 11.3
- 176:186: 11.9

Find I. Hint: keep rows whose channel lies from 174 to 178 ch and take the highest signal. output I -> 11.83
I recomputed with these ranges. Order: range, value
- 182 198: 12.12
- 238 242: 11.18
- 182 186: 11.91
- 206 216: 11.53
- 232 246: 11.38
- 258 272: 11.33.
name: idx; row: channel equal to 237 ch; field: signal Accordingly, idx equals 11.19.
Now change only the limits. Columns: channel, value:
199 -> 11.54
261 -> 11.2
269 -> 10.71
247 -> 11.02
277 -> 9.429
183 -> 11.9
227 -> 10.96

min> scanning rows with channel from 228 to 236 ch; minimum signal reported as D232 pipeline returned 10.87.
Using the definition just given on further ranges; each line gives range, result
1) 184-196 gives 11.55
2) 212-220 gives 10.78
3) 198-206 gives 11.09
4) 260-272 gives 10.51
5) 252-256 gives 11.19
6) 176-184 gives 11.76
